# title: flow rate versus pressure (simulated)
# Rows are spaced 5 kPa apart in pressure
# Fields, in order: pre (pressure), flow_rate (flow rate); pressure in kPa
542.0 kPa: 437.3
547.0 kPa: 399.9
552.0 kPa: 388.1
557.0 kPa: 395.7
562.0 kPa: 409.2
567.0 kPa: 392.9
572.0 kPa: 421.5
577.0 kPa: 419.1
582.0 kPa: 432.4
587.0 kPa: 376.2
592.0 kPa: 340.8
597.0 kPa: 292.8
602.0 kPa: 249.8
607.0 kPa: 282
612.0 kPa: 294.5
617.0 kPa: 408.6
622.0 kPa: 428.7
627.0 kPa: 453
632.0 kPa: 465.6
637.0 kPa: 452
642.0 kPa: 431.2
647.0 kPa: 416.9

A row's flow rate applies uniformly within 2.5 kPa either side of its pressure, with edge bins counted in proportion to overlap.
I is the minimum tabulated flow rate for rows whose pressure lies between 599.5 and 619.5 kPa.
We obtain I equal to 249.8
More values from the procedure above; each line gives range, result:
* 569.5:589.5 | 376.2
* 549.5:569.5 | 388.1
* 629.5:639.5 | 452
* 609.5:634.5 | 294.5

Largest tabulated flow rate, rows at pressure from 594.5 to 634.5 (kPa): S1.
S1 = 465.6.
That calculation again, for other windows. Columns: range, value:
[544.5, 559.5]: 399.9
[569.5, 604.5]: 432.4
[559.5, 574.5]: 421.5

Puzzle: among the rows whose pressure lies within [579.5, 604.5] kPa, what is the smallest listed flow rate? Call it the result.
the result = 249.8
